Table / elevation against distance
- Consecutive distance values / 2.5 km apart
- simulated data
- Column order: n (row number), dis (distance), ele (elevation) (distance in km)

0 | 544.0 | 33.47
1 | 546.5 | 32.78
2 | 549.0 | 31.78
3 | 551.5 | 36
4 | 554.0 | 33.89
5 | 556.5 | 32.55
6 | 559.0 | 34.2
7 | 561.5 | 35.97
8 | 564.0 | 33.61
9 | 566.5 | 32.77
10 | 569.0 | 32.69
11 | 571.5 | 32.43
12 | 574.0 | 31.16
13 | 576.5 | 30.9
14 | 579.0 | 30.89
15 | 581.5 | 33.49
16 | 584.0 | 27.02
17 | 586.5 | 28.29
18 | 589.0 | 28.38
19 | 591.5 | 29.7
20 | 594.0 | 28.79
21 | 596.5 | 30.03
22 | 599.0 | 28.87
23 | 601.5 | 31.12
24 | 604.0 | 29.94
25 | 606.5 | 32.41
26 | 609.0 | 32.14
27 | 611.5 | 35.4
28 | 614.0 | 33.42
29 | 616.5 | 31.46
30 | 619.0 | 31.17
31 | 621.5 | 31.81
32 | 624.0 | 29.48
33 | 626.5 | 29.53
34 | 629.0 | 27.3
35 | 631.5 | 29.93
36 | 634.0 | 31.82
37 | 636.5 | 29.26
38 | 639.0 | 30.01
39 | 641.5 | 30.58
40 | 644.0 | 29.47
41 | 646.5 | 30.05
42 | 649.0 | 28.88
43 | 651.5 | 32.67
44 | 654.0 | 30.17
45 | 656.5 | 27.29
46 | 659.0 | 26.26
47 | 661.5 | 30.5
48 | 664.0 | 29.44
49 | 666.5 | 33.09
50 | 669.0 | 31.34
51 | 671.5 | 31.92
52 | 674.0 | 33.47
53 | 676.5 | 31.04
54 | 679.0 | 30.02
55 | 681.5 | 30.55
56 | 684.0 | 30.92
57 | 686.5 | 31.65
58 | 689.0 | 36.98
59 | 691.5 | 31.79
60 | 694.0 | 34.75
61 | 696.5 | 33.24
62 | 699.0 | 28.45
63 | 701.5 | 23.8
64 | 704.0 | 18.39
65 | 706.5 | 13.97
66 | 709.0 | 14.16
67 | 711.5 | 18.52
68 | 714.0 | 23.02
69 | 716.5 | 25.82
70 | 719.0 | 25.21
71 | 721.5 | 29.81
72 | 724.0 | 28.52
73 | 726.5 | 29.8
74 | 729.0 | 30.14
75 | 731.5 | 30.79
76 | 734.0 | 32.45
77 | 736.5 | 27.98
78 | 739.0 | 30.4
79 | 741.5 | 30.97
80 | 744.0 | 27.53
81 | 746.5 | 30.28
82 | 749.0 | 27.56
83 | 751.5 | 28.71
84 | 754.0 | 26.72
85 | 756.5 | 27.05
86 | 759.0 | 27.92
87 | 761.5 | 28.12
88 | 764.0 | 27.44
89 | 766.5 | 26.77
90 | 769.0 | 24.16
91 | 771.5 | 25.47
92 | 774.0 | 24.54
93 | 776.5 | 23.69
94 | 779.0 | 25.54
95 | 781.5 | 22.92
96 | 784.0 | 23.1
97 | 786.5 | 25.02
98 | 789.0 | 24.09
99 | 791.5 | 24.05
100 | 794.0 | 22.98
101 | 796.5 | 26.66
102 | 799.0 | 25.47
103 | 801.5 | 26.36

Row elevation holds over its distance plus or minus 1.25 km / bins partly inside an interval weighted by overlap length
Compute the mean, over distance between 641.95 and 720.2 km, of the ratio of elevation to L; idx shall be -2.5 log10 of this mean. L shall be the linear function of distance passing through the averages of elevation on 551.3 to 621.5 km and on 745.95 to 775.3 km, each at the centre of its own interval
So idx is 0.03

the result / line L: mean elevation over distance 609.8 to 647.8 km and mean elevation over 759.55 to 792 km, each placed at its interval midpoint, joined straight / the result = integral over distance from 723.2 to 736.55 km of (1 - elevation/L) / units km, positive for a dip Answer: -1.7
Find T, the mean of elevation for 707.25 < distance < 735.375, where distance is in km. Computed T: 26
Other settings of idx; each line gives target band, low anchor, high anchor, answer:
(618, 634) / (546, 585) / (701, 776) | 0.01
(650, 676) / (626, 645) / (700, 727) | -0.13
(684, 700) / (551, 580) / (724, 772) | -0.10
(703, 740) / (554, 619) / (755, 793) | 0.07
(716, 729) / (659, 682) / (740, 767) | 0.04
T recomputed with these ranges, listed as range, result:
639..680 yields 30.4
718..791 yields 27.3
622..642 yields 29.8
